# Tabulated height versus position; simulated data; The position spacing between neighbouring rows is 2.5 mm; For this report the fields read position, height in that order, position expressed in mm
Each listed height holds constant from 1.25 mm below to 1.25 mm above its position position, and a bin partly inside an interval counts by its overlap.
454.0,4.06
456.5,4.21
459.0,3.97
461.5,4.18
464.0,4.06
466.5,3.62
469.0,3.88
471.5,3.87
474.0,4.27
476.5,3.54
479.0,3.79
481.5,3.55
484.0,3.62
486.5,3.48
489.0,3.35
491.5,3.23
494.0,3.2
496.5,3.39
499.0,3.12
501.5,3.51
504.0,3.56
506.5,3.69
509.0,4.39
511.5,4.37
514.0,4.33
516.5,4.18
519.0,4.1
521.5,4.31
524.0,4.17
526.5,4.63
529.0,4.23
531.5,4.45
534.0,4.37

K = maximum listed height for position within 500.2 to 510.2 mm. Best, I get 4.39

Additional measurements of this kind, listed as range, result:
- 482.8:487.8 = 3.62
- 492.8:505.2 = 3.56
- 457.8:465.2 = 4.18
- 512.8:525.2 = 4.33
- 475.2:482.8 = 3.79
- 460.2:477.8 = 4.27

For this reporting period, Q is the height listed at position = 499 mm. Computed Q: 3.12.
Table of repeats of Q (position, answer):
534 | 4.37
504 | 3.56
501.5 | 3.51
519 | 4.1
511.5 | 4.37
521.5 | 4.31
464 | 4.06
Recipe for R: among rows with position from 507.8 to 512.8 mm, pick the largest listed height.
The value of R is 4.39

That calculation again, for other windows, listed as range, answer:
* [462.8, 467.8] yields 4.06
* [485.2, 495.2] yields 3.48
